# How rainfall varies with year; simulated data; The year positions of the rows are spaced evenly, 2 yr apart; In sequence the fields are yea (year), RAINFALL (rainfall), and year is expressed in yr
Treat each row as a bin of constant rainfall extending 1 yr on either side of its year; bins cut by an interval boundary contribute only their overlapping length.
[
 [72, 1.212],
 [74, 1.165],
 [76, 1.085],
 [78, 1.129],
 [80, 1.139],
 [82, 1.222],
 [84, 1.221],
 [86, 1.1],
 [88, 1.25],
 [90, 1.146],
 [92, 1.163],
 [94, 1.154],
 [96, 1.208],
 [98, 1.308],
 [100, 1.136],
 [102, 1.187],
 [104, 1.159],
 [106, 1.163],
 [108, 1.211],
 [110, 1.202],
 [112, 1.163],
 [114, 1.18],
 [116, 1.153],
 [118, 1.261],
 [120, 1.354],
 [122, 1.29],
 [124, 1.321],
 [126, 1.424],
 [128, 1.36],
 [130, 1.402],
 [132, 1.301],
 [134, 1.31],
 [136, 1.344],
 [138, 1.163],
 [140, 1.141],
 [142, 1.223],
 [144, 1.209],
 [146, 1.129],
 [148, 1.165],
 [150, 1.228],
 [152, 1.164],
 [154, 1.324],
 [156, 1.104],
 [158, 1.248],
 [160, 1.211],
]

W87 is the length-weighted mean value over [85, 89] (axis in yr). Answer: 1.18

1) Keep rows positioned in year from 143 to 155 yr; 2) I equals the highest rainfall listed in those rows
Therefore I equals 1.324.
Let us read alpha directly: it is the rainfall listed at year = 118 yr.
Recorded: 1.261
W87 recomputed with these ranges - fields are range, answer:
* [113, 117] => 1.17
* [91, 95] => 1.16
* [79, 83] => 1.18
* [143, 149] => 1.17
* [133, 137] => 1.33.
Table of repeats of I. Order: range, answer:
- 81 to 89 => 1.25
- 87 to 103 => 1.308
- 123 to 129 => 1.424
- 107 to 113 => 1.211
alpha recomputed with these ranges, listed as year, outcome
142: 1.223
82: 1.222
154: 1.324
